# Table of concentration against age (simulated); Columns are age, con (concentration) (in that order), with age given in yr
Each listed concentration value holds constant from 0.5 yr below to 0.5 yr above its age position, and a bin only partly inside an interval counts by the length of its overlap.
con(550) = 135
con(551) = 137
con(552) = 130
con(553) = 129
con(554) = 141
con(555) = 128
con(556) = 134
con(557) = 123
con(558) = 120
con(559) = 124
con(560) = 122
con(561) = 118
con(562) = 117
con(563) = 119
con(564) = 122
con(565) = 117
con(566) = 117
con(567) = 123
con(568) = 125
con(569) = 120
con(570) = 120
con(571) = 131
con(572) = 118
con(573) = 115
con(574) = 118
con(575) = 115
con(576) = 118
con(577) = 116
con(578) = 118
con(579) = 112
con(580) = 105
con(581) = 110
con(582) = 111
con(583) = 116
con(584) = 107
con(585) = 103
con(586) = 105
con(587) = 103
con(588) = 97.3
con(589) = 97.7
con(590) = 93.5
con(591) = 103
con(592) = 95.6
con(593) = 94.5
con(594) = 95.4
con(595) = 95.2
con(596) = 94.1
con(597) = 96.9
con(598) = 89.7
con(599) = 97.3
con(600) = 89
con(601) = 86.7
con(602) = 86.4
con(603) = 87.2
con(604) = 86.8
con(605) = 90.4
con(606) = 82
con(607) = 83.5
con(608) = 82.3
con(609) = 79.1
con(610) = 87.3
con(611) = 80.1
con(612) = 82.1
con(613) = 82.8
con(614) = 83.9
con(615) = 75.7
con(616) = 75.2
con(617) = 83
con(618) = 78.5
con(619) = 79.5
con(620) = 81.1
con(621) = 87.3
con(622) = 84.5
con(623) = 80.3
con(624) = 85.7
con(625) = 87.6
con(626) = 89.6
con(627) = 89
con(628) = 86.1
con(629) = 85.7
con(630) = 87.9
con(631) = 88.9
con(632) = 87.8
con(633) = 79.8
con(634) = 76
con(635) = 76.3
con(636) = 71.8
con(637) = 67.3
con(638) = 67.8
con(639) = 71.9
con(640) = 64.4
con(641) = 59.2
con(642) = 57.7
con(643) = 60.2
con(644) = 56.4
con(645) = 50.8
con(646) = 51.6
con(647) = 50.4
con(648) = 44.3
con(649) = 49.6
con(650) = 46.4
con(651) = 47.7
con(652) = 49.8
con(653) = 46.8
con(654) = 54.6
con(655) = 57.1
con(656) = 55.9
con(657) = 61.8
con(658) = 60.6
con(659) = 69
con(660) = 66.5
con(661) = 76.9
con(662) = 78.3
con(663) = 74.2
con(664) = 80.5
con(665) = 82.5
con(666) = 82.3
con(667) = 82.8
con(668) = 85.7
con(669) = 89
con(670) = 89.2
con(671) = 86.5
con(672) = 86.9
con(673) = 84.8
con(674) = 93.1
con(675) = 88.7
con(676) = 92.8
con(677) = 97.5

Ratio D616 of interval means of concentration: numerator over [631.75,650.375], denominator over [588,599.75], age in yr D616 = 0.65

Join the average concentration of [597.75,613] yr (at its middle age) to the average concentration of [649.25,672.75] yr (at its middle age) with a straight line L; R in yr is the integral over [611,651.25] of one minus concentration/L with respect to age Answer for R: 2.98 yr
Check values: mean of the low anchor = 85.8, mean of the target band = 73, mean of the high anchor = 70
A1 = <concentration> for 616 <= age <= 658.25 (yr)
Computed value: 69.1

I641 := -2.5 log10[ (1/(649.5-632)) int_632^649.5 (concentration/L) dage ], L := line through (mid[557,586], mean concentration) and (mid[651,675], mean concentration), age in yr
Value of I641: 0.32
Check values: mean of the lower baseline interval 117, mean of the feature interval 62.8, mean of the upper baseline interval 73.5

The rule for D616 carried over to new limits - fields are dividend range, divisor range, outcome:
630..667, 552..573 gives 0.53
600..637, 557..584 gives 0.71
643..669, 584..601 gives 0.65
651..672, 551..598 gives 0.63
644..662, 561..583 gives 0.48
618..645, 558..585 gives 0.66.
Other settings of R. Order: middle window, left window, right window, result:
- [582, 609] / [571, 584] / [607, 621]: 1.00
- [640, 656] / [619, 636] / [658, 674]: 5.76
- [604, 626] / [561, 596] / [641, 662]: 0.15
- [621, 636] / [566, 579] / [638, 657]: -2.81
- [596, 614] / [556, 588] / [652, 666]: 2.01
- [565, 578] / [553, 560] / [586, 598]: -0.53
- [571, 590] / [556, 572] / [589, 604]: -0.57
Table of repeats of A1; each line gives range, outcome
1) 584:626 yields 88.8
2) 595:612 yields 87.5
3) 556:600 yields 111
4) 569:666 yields 83.9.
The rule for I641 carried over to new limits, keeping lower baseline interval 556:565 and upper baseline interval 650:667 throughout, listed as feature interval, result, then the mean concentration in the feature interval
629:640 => 0.024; 77.3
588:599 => 0.072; 95.7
